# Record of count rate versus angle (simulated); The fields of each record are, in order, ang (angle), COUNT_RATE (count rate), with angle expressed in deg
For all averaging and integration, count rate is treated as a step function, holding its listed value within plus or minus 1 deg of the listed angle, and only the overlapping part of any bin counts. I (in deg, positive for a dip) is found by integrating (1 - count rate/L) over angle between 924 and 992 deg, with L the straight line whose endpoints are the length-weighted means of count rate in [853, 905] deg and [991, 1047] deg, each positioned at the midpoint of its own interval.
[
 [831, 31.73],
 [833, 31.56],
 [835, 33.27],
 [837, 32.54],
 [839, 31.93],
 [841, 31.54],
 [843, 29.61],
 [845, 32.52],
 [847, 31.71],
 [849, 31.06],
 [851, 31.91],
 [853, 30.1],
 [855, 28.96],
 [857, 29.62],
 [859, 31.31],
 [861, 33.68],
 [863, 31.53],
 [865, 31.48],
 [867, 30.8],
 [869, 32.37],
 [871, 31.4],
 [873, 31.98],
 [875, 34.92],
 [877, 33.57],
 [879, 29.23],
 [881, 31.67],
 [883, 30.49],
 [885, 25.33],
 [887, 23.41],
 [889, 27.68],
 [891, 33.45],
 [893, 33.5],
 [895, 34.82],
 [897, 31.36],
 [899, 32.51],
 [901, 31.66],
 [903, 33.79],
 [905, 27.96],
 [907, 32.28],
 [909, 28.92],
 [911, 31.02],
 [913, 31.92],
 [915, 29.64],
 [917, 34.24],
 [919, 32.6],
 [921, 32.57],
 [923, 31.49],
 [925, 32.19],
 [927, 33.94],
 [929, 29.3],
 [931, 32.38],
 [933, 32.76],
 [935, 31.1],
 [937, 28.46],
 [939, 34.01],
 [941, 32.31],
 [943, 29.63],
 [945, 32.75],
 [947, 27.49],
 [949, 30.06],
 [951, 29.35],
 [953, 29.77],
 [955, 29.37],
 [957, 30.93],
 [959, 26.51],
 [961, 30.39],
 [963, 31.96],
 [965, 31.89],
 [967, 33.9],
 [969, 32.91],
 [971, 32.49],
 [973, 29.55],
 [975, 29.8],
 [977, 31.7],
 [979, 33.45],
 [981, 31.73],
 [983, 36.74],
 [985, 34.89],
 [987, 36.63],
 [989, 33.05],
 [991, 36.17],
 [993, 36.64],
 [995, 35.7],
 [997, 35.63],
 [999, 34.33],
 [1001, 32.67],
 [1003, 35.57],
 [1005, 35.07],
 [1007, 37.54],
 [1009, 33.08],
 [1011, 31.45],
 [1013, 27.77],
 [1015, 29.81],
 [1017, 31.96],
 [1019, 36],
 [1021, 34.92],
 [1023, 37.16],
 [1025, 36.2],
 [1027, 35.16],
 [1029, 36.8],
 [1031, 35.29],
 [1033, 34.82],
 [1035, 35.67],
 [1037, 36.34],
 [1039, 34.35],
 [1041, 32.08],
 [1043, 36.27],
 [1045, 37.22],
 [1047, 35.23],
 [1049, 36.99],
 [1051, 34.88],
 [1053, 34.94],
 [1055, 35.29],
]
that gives 2.9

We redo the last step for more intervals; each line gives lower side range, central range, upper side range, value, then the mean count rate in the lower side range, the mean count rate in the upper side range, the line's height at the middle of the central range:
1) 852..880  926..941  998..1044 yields 0.5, 31.5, 34.4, 32.7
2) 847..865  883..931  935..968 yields -0.5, 31.1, 30.6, 30.8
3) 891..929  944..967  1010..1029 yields 1.7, 32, 33.6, 32.6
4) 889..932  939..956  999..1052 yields 1.3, 31.9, 34.6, 32.8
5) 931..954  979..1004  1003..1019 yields -2.1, 30.8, 32.8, 32.2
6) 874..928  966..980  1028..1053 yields 0.6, 31.3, 35.5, 33.5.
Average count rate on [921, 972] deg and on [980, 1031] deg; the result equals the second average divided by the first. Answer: 1.1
